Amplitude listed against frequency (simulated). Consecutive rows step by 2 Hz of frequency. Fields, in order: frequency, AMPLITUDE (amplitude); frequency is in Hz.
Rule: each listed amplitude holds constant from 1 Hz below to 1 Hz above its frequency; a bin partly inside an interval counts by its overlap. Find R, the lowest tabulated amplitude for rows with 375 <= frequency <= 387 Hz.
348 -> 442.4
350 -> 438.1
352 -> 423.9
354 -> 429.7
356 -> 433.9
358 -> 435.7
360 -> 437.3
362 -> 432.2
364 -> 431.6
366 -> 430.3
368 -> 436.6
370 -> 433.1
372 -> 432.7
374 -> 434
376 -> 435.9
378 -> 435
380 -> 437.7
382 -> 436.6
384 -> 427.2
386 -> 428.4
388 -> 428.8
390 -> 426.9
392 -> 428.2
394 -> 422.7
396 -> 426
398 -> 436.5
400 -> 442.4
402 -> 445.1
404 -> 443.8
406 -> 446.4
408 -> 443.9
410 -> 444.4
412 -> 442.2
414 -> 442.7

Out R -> 427.2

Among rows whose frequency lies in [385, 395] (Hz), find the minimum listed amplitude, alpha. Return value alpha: 422.7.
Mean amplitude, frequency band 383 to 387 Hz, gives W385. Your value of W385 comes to 428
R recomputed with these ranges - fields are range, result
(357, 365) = 431.6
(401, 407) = 443.8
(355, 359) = 433.9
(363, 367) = 430.3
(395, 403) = 426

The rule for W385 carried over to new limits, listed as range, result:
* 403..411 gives 445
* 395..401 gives 435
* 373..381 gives 436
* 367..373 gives 434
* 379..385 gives 434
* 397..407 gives 443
